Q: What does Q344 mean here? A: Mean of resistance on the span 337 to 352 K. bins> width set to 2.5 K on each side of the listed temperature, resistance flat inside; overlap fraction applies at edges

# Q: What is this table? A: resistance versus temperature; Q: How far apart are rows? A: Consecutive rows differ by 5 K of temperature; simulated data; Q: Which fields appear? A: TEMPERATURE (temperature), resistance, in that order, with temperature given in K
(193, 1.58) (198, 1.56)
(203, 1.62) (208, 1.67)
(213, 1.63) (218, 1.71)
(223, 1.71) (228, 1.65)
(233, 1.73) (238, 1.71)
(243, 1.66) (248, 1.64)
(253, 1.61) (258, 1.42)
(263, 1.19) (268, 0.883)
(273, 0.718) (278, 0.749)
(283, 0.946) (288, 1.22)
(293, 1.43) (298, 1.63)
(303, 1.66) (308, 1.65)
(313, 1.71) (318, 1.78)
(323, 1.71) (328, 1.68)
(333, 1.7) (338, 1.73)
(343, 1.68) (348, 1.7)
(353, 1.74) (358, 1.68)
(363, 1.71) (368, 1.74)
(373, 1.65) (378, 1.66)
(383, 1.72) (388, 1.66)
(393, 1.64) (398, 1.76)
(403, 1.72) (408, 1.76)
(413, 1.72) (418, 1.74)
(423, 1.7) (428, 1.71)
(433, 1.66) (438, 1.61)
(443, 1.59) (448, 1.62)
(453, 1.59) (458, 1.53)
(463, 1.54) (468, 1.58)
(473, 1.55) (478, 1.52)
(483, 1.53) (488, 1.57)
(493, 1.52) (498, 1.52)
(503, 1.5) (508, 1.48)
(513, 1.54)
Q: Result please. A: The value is 1.7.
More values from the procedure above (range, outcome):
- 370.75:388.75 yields 1.67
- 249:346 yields 1.43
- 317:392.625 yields 1.7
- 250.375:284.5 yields 1.08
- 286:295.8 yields 1.34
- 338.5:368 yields 1.71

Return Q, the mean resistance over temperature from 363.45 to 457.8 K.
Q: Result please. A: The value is 1.68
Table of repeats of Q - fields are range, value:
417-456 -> 1.65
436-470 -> 1.58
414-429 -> 1.72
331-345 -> 1.7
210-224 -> 1.68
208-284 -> 1.41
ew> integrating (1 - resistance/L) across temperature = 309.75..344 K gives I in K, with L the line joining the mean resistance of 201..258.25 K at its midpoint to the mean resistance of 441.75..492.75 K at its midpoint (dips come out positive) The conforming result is -2.0 K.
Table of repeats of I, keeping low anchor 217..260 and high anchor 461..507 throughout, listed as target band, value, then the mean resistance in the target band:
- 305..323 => -1.09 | 1.71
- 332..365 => -2.23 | 1.71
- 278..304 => 5.18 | 1.3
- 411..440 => -2.39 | 1.69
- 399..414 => -1.59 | 1.74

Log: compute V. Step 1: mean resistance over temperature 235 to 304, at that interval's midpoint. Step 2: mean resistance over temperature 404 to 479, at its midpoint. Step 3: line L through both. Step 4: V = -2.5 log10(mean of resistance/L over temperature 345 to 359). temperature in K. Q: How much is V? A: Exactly -0.17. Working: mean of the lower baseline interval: 1.31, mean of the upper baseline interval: 1.63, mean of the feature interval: 1.71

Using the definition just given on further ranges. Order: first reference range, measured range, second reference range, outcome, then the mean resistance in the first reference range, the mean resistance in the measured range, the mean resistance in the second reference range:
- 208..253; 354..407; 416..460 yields -0.03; 1.68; 1.7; 1.64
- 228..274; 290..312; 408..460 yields -0.07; 1.43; 1.59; 1.65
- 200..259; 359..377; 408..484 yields -0.04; 1.65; 1.69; 1.62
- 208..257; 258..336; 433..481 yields 0.18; 1.66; 1.38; 1.57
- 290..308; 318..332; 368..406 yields -0.07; 1.57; 1.71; 1.69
